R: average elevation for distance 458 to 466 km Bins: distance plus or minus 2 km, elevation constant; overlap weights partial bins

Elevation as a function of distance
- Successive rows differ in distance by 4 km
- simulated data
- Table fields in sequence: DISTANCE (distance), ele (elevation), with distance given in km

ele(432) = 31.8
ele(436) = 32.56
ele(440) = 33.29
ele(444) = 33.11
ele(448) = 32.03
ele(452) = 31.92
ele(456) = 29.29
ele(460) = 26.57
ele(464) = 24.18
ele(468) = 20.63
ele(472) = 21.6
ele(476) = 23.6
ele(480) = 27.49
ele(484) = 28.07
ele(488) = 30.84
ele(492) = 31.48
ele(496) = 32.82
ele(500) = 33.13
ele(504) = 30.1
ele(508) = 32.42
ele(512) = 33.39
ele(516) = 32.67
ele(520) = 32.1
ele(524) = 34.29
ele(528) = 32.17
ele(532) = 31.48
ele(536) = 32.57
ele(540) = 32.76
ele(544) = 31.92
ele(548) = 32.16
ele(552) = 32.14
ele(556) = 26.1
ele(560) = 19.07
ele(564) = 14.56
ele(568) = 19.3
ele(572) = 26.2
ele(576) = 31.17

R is 25.4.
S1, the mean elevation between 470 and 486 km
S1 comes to 25.2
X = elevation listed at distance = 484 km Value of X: 28.07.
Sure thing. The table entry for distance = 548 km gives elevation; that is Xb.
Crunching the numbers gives 32.16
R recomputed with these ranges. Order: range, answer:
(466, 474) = 21.1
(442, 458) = 31.6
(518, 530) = 32.9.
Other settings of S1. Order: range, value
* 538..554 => 32.2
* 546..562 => 27.4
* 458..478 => 23.3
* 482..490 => 29.5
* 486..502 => 32.1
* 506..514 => 32.9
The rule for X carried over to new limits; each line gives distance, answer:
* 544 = 31.92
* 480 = 27.49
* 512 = 33.39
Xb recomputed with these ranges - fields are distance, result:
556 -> 26.1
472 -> 21.6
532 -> 31.48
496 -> 32.82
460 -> 26.57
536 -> 32.57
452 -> 31.92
